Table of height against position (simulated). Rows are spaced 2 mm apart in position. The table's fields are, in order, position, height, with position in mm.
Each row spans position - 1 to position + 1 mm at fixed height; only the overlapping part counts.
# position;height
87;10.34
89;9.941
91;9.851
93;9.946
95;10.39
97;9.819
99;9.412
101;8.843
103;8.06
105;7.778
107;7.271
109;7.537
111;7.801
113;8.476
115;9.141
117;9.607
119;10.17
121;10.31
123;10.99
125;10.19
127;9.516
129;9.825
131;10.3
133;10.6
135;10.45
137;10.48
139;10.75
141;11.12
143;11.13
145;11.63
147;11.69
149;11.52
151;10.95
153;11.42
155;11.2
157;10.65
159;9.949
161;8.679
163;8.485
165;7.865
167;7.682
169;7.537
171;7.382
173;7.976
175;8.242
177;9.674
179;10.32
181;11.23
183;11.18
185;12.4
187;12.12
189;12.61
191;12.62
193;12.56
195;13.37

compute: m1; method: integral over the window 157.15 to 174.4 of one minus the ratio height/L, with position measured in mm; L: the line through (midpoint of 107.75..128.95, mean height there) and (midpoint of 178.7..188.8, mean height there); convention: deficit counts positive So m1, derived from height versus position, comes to 4.19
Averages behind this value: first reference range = 9.37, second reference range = 11.6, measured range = 8.32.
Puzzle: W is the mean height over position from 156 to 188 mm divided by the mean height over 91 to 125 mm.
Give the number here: 1.03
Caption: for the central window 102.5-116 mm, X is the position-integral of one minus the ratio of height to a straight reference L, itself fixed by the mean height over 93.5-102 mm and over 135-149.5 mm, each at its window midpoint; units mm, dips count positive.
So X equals 2.7 mm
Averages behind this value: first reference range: 9.64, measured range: 8.01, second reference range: 11.1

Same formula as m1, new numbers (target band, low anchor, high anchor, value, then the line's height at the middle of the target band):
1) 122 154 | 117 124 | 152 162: -1.3 mm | 10.4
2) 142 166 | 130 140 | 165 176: -3.6 mm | 9.05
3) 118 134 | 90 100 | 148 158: 0.5 mm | 10.6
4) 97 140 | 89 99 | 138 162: 4.0 mm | 10.4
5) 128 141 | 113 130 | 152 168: -0.9 mm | 9.75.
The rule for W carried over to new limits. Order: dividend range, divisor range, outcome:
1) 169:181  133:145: 0.81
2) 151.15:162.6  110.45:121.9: 1.11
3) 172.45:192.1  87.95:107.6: 1.19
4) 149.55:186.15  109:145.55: 0.96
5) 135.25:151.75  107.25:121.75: 1.25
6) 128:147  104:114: 1.38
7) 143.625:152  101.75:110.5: 1.48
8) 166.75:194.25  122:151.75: 0.96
